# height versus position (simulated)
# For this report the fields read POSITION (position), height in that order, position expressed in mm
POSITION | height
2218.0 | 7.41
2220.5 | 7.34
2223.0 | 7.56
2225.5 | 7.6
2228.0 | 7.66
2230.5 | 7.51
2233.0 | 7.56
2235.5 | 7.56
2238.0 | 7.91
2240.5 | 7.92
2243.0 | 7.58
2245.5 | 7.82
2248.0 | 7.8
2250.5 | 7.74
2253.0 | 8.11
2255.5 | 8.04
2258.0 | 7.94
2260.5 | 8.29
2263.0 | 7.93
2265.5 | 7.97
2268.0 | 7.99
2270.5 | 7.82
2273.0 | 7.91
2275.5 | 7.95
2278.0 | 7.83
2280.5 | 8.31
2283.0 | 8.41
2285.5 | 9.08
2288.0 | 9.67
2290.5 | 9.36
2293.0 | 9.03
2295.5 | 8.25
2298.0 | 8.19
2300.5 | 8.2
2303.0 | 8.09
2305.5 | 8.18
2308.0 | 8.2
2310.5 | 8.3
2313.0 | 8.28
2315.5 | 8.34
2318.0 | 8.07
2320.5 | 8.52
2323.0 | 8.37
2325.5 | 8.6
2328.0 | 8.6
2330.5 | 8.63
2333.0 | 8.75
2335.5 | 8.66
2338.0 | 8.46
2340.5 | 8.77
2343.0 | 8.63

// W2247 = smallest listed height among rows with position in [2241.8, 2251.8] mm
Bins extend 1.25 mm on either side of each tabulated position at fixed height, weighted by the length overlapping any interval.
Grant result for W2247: 7.58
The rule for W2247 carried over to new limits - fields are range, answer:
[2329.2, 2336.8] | 8.63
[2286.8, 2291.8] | 9.36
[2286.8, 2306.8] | 8.09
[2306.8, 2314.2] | 8.2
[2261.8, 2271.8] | 7.82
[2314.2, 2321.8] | 8.07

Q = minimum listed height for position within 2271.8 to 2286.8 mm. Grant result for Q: 7.83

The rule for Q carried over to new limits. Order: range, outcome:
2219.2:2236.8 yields 7.34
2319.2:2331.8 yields 8.37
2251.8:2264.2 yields 7.93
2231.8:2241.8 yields 7.56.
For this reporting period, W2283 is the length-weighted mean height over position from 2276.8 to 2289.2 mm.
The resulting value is 8.66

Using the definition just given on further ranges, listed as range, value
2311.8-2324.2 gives 8.32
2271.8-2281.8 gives 8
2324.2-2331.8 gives 8.61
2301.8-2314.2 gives 8.21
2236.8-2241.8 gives 7.91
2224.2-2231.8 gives 7.59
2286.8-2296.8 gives 9.07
